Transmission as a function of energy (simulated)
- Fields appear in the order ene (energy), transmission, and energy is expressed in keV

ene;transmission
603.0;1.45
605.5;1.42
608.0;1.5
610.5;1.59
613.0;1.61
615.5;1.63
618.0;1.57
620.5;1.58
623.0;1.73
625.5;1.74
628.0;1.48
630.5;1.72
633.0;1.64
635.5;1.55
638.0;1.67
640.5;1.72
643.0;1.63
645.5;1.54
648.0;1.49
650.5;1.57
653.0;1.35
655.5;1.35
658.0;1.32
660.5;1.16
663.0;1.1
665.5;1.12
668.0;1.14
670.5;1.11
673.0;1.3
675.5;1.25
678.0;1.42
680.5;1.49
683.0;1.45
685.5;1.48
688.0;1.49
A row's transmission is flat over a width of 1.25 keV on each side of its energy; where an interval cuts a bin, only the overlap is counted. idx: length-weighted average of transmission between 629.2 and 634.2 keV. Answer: 1.68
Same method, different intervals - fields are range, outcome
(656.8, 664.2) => 1.19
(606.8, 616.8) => 1.58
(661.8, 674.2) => 1.15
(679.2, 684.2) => 1.47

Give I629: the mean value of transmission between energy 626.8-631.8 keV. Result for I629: 1.6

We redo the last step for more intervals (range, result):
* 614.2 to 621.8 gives 1.59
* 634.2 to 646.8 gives 1.62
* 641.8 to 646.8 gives 1.58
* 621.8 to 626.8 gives 1.73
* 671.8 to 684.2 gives 1.38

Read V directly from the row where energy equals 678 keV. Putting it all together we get 1.42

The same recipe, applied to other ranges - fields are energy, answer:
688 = 1.49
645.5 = 1.54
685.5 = 1.48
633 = 1.64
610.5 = 1.59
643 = 1.63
